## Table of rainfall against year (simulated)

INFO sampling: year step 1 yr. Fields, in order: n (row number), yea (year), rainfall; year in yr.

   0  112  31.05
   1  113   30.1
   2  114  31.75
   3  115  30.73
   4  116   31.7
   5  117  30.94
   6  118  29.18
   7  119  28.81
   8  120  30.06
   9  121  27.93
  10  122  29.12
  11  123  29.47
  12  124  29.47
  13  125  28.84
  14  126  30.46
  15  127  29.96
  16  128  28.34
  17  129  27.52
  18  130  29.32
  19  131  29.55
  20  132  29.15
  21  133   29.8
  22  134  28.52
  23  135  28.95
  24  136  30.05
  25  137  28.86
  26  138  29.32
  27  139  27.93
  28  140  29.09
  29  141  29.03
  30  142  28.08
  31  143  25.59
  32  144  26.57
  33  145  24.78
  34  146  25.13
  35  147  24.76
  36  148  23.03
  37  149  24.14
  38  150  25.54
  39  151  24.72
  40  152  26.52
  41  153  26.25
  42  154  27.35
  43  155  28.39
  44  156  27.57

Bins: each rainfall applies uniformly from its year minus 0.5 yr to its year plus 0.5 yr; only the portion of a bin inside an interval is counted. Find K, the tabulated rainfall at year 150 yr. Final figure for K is 25.54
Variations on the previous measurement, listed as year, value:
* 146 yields 25.13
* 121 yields 27.93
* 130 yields 29.32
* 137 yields 28.86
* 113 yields 30.1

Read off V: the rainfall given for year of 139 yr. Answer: 27.93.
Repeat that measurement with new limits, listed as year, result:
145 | 24.78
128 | 28.34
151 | 24.72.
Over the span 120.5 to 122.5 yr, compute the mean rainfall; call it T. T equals 28.5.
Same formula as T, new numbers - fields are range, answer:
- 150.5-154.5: 26.2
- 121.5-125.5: 29.2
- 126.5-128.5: 29.1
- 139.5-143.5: 27.9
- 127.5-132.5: 28.8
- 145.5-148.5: 24.3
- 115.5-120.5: 30.1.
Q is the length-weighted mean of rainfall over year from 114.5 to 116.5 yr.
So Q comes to 31.2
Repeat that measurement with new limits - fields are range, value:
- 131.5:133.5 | 29.5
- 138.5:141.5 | 28.7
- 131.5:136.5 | 29.3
